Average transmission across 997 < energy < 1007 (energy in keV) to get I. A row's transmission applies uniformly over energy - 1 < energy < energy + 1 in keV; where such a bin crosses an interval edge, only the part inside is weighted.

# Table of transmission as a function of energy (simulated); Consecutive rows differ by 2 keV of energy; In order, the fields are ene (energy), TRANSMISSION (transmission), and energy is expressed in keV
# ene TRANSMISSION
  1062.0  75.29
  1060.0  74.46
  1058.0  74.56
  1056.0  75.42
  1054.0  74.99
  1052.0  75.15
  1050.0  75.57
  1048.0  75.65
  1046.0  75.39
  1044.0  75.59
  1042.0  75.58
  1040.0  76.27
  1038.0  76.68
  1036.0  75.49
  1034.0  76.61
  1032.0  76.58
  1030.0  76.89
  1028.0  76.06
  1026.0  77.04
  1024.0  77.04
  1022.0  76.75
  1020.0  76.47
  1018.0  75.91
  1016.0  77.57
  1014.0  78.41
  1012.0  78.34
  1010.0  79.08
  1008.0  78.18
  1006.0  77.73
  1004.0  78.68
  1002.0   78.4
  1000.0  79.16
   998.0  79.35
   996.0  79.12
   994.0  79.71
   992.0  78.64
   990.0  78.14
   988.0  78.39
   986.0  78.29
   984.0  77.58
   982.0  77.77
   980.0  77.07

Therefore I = 78.7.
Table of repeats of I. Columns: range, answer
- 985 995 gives 78.6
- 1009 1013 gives 78.7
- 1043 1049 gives 75.5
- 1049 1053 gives 75.4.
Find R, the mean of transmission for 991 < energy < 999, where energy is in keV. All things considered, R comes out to 79.2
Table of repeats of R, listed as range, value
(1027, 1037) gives 76.3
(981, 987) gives 77.9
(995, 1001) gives 79.2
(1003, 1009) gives 78.2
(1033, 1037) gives 76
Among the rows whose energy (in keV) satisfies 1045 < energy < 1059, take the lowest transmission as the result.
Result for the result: 74.56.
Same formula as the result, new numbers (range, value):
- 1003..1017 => 77.57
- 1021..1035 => 76.06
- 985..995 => 78.14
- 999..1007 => 77.73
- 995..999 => 79.12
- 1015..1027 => 75.91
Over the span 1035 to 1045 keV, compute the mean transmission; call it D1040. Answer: 75.9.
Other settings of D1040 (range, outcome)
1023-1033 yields 76.7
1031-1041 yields 76.3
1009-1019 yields 77.9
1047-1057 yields 75.4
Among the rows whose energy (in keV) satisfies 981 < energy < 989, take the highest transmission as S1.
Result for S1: 78.39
